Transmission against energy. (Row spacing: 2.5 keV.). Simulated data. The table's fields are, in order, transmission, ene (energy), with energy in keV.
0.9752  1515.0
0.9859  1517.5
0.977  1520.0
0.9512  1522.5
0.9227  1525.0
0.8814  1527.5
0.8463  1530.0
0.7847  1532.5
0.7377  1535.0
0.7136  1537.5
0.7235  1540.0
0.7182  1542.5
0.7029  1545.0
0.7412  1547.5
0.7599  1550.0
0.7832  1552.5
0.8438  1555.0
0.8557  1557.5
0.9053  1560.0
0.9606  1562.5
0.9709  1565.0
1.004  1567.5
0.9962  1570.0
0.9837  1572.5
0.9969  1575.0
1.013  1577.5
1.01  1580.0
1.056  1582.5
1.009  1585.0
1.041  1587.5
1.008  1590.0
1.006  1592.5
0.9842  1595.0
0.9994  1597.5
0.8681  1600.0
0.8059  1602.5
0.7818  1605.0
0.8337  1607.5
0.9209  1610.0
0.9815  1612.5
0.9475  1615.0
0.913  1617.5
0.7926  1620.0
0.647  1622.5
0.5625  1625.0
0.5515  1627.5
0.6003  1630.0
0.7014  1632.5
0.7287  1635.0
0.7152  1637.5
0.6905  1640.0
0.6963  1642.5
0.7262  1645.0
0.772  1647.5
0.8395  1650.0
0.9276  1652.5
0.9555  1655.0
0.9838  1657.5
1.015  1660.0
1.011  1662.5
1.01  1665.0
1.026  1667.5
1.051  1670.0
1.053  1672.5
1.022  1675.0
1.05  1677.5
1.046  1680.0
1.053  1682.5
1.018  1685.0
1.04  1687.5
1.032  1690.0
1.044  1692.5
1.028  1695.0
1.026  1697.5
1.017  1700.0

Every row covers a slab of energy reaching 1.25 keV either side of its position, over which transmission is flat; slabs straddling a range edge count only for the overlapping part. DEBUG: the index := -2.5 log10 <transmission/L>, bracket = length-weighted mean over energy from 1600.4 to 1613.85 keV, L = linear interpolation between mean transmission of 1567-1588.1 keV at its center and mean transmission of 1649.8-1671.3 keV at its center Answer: 0.16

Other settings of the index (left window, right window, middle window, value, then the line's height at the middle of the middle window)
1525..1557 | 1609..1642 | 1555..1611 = -0.24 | 0.763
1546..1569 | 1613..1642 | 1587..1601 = -0.24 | 0.791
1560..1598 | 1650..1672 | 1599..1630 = 0.25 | 0.996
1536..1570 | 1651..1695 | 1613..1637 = 0.28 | 0.942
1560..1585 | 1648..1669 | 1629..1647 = 0.36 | 0.972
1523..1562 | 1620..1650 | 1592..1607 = -0.23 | 0.729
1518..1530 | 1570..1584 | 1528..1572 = 0.17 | 0.968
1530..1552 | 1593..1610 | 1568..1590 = -0.21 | 0.834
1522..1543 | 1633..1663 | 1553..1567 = -0.12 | 0.813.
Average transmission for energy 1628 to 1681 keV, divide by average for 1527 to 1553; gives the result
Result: 1.16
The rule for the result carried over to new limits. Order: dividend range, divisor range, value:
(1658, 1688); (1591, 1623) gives 1.16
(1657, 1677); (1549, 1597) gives 1.07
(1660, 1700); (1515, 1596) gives 1.14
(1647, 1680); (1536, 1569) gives 1.20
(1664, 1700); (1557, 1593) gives 1.05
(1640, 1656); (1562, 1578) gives 0.82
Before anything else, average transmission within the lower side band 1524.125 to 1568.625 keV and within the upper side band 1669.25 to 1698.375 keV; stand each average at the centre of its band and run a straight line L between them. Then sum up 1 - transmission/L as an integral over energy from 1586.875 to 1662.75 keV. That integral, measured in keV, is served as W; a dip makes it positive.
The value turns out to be 8.74 keV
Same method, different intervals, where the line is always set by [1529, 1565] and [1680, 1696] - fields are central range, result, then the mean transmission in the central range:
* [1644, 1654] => 1.5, 0.822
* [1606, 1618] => -0.1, 0.917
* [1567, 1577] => -1.9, 0.996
